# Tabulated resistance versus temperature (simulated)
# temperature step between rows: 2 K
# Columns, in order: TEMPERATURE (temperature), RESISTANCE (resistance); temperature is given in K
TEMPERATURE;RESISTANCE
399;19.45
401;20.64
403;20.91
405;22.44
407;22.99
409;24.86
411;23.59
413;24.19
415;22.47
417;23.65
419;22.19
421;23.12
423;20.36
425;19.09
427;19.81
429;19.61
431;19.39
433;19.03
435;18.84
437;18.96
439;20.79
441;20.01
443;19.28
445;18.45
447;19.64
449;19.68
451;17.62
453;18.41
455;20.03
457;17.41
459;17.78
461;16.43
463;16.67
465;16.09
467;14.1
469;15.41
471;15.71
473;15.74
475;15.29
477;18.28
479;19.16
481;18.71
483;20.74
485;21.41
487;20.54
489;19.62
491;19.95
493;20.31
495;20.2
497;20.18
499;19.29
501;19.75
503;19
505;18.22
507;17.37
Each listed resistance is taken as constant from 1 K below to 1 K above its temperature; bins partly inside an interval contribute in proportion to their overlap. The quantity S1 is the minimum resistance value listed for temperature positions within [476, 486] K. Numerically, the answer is 18.28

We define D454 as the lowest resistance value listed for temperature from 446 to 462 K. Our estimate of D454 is 16.43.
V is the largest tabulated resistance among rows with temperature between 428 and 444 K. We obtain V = 20.79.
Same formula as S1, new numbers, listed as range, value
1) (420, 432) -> 19.09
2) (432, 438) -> 18.84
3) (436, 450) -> 18.45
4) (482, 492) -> 19.62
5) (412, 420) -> 22.19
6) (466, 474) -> 14.1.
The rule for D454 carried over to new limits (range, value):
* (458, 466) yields 16.09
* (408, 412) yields 23.59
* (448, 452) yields 17.62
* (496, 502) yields 19.29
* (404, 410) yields 22.44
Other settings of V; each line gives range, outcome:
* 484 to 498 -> 21.41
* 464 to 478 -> 18.28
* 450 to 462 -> 20.03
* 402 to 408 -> 22.99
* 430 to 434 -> 19.39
